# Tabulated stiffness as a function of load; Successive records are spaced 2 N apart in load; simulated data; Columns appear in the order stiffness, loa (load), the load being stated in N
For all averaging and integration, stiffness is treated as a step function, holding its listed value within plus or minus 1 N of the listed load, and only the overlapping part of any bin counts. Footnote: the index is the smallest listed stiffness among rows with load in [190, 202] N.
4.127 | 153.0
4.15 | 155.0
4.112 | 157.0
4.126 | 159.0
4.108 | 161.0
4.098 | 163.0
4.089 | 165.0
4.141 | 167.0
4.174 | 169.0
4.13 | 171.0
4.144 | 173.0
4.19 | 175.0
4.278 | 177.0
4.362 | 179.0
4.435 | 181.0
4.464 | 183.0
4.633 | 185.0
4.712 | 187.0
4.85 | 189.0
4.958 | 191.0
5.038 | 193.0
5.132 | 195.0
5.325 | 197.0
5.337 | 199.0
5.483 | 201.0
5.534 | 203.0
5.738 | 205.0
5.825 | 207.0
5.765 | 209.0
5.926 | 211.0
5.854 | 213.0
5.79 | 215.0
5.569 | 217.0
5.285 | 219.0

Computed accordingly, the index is 4.958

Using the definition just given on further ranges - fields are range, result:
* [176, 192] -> 4.278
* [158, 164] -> 4.098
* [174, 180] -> 4.19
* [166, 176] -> 4.13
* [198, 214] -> 5.337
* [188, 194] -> 4.85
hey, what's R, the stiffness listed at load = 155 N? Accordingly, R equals 4.15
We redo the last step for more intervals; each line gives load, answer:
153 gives 4.127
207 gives 5.825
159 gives 4.126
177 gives 4.278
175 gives 4.19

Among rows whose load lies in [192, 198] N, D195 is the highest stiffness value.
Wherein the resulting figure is 5.325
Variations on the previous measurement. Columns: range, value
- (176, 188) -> 4.712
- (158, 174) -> 4.174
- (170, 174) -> 4.144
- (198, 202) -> 5.483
